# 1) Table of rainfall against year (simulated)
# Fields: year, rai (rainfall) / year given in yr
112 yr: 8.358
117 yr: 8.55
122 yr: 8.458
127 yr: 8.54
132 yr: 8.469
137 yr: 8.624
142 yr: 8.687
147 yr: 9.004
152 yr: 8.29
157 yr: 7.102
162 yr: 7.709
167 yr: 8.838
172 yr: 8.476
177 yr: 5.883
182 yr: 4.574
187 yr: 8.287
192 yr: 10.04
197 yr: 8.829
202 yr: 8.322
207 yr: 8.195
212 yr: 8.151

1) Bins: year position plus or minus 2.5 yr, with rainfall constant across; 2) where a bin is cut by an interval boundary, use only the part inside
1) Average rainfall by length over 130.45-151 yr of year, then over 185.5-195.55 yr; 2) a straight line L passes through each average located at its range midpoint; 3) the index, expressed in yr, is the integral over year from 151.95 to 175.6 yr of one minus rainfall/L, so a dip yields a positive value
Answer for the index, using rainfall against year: 2.6 yr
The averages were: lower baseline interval 8.68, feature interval 7.96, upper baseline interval 9.22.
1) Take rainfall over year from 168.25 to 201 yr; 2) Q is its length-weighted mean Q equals 7.75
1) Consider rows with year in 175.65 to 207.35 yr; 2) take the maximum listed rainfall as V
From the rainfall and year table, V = 10.04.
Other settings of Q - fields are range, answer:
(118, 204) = 8.13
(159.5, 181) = 7.51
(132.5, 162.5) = 8.29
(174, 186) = 5.75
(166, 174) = 8.63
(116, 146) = 8.58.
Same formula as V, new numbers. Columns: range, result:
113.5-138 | 8.624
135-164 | 9.004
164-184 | 8.838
